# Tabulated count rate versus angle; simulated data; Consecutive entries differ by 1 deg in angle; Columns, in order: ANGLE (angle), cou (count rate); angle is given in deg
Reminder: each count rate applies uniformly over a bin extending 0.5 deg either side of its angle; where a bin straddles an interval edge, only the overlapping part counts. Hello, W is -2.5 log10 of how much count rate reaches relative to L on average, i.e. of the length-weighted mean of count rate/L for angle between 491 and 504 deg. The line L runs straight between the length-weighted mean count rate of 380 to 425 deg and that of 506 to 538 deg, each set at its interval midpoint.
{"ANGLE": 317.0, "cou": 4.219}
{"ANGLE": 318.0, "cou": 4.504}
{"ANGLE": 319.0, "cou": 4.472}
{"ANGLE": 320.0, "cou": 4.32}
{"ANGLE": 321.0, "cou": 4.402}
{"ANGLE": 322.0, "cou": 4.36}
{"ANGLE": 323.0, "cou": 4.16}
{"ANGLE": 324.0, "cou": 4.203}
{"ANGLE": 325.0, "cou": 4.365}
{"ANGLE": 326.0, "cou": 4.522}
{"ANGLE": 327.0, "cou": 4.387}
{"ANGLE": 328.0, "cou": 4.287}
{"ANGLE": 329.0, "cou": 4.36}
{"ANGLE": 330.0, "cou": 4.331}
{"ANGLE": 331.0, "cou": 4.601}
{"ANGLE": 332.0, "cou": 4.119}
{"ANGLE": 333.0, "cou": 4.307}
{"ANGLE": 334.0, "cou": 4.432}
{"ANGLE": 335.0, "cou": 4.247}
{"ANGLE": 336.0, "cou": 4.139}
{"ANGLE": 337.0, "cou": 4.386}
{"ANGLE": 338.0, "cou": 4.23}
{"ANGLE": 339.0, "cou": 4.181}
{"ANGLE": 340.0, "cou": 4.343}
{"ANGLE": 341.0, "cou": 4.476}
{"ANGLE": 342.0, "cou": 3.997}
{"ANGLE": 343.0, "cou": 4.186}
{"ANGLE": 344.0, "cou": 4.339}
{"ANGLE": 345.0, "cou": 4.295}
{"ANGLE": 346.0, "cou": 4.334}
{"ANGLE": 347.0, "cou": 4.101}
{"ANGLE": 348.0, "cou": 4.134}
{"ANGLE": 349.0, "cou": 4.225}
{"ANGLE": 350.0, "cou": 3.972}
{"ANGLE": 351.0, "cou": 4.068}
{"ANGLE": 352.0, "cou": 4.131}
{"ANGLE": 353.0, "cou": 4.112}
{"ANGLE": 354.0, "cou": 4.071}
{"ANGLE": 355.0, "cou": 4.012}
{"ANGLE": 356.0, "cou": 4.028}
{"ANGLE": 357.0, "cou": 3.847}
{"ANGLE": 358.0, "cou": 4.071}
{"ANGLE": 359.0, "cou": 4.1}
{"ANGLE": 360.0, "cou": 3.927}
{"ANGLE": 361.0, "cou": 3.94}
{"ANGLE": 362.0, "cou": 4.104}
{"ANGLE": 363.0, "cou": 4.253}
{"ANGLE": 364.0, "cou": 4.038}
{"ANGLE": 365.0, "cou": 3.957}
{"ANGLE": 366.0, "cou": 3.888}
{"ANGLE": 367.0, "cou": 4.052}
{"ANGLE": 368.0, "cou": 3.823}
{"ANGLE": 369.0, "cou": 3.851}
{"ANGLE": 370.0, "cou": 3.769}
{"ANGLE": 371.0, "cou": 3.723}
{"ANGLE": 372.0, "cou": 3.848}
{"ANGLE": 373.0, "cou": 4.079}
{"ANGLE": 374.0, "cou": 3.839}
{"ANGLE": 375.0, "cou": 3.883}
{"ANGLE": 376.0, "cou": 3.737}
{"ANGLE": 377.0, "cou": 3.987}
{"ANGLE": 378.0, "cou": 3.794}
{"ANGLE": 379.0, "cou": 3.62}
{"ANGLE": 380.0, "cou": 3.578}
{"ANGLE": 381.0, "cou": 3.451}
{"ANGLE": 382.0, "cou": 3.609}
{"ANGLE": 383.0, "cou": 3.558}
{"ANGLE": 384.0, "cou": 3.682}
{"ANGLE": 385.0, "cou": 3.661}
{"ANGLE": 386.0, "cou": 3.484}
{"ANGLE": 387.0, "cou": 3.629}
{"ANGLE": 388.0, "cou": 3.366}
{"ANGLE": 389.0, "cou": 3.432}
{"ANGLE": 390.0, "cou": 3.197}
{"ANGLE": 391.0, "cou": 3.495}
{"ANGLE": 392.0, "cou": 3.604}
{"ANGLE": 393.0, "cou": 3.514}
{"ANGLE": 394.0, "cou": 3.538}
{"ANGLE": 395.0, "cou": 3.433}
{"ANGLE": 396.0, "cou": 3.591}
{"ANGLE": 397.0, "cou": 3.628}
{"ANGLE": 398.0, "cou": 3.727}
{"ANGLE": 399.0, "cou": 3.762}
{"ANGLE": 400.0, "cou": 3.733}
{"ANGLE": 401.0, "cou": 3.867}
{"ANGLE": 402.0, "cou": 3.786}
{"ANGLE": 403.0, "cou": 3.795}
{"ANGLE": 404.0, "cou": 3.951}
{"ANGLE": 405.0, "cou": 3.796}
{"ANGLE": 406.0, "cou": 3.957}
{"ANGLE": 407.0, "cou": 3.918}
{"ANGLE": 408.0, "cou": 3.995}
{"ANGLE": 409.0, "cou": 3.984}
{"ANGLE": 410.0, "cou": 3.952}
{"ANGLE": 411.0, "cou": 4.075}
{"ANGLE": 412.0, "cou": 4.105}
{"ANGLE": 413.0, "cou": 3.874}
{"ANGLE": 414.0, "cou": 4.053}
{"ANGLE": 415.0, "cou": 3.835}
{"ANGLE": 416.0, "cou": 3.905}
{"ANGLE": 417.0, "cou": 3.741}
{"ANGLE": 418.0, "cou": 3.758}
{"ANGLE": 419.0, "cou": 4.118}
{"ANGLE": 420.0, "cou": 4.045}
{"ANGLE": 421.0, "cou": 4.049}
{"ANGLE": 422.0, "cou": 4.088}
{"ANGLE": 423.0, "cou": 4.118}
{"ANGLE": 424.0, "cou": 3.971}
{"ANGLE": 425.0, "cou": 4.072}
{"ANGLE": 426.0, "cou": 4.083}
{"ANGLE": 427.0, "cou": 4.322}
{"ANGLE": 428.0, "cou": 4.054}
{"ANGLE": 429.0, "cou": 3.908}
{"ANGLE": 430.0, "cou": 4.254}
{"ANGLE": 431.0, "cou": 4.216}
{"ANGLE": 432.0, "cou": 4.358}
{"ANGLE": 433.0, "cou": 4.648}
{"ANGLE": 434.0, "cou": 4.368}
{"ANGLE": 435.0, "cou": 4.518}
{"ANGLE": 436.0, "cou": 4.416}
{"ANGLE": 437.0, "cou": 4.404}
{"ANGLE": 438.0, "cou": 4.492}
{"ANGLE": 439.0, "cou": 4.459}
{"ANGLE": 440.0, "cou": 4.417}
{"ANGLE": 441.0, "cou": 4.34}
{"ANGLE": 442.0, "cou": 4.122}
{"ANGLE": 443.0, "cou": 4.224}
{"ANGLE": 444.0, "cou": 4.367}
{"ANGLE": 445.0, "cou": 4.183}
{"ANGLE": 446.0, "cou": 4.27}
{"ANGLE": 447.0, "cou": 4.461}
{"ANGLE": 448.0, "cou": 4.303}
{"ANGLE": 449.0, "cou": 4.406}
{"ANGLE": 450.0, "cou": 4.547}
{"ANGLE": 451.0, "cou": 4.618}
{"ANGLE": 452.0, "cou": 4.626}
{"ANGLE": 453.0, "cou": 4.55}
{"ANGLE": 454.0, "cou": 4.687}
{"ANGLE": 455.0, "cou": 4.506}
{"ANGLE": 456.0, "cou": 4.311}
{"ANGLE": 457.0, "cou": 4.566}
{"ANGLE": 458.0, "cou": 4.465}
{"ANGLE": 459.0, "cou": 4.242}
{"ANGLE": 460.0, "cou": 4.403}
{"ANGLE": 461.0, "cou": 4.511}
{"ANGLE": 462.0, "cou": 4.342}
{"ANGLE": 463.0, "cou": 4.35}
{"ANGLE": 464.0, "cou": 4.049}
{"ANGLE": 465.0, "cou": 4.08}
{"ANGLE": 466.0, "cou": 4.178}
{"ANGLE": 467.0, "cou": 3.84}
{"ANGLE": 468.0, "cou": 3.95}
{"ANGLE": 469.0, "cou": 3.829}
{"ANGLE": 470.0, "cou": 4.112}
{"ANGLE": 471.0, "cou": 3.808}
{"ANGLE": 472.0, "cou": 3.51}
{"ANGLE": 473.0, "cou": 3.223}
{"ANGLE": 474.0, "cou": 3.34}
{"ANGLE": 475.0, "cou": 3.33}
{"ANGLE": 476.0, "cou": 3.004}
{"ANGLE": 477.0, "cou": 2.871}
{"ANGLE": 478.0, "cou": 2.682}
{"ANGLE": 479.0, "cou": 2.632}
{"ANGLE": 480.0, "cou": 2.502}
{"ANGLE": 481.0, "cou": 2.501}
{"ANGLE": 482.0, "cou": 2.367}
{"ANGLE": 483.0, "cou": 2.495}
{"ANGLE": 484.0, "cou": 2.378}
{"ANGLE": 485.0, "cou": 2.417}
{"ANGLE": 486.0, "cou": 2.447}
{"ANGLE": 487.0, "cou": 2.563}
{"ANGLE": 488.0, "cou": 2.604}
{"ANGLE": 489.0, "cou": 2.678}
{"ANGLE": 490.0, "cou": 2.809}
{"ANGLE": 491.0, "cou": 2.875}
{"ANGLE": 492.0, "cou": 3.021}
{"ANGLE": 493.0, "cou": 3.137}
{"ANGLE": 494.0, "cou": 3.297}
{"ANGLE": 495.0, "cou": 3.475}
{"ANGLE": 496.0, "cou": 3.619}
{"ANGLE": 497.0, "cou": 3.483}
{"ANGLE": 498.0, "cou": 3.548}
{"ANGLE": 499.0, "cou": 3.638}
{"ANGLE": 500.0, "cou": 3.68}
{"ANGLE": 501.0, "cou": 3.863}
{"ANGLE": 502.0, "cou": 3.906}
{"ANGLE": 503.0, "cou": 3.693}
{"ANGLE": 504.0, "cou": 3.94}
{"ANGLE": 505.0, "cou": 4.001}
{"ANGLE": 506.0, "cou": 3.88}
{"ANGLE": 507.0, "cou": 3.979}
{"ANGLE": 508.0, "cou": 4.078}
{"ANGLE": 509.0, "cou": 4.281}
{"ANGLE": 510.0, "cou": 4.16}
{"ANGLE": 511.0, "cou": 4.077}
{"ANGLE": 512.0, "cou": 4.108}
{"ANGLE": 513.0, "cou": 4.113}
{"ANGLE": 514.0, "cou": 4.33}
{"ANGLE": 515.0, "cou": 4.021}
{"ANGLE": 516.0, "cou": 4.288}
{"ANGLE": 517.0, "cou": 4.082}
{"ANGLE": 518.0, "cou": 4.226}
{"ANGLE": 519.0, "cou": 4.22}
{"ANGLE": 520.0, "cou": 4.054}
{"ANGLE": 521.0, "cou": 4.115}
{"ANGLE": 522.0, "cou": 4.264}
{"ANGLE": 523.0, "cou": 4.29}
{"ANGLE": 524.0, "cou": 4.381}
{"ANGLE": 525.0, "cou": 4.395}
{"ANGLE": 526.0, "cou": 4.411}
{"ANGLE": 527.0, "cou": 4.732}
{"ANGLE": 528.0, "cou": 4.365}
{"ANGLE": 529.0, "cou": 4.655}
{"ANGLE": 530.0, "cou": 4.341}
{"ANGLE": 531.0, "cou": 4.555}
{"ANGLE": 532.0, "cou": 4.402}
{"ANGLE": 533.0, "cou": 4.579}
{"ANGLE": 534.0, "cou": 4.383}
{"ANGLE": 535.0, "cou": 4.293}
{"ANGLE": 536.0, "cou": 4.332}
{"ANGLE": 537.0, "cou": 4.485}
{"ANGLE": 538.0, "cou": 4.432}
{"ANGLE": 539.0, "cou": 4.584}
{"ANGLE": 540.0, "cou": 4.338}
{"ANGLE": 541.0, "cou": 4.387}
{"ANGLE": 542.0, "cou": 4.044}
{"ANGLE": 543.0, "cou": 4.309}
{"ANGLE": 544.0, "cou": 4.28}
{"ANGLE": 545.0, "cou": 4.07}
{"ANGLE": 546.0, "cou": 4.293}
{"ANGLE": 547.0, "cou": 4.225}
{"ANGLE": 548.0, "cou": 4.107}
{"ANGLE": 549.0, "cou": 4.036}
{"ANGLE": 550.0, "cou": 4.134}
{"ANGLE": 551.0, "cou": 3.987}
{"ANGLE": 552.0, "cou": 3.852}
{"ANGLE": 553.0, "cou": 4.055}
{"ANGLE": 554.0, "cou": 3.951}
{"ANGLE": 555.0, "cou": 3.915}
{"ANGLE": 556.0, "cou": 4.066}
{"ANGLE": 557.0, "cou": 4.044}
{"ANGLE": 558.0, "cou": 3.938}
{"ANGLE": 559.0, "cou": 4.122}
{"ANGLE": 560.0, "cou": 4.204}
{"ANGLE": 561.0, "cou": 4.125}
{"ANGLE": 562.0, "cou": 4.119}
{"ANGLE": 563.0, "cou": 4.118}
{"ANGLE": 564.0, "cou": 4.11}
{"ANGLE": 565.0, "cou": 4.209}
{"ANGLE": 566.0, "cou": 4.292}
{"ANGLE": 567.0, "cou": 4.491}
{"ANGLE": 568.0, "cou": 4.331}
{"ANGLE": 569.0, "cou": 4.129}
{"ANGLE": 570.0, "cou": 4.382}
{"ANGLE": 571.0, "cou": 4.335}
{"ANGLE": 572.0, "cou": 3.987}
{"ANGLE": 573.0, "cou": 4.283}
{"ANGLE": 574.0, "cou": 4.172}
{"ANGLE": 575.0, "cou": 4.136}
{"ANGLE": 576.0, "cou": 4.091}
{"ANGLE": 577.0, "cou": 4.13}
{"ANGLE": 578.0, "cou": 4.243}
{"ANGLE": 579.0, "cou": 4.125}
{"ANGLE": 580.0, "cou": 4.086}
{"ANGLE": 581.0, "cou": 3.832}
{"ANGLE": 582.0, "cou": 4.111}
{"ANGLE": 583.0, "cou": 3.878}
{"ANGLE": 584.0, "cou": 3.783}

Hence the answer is 0.19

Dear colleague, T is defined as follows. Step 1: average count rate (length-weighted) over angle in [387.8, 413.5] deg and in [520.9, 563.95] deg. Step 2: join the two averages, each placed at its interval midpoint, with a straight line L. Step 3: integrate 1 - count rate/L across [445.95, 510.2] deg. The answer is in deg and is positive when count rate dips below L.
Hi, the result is 5.7 deg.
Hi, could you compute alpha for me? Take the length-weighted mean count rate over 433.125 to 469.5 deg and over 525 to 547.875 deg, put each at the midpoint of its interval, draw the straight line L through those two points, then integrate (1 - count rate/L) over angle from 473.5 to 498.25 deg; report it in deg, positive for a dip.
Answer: 8.43 deg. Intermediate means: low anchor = 4.35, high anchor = 4.38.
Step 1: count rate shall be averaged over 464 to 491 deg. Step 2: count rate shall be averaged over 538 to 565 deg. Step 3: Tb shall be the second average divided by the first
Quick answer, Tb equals 1.34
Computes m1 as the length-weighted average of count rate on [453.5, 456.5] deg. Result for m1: 4.5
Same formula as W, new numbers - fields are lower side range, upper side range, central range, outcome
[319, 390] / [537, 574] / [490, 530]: 0.051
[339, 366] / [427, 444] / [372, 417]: 0.132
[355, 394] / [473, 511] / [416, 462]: -0.231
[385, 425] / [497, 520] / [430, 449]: -0.133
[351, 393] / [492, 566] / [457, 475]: -0.006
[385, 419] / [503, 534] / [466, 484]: 0.262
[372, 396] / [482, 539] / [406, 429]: -0.092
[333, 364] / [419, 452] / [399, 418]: 0.093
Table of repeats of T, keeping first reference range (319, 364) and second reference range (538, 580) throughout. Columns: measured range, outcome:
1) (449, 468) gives -0.83 deg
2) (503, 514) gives 0.32 deg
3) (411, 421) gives 0.59 deg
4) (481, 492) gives 4.21 deg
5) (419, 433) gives 0.20 deg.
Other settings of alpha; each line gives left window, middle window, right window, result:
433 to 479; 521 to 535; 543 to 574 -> -0.97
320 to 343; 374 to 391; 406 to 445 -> 2.47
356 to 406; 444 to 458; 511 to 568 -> -1.73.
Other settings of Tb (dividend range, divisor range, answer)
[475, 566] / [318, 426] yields 0.96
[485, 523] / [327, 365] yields 0.88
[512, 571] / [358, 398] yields 1.13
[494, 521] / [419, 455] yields 0.91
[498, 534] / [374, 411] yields 1.13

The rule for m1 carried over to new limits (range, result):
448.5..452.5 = 4.55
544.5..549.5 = 4.15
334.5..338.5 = 4.25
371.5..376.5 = 3.88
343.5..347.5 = 4.27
